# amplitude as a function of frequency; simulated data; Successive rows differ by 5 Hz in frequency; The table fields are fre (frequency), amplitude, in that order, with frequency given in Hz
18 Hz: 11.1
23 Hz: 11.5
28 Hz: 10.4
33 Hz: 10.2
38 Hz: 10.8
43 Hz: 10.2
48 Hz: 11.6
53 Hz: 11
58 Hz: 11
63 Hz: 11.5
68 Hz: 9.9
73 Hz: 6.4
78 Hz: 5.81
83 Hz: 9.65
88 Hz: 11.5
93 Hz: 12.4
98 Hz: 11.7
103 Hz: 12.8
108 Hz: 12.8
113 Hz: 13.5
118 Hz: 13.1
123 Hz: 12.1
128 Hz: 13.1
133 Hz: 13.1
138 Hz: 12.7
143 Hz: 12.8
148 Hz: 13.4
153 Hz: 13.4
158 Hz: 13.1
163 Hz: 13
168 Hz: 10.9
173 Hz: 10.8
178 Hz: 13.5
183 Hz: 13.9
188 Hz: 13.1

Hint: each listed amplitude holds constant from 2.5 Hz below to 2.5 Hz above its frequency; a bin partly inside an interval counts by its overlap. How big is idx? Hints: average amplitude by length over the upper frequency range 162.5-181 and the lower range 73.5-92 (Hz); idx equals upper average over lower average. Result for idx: 1.34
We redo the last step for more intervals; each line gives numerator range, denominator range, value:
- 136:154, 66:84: 1.69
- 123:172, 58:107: 1.24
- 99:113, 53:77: 1.34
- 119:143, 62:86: 1.50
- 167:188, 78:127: 1.05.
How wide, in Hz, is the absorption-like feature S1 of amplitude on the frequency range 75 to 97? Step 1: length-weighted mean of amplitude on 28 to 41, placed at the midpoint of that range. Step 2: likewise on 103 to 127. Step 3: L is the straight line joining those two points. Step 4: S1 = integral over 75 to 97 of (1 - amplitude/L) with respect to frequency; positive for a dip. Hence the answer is 4.0 Hz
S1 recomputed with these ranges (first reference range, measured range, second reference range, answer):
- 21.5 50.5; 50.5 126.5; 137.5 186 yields 3.8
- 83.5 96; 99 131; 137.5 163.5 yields -1.7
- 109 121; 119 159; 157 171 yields -0.8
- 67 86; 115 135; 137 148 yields -2.3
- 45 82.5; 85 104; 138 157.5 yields -1.9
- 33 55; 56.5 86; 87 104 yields 6.3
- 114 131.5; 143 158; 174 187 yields -0.2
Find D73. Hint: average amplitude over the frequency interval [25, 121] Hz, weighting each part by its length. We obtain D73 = 10.9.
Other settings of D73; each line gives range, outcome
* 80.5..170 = 12.5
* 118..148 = 12.8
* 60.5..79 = 8.61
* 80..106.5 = 11.5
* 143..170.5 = 12.8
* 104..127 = 12.9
